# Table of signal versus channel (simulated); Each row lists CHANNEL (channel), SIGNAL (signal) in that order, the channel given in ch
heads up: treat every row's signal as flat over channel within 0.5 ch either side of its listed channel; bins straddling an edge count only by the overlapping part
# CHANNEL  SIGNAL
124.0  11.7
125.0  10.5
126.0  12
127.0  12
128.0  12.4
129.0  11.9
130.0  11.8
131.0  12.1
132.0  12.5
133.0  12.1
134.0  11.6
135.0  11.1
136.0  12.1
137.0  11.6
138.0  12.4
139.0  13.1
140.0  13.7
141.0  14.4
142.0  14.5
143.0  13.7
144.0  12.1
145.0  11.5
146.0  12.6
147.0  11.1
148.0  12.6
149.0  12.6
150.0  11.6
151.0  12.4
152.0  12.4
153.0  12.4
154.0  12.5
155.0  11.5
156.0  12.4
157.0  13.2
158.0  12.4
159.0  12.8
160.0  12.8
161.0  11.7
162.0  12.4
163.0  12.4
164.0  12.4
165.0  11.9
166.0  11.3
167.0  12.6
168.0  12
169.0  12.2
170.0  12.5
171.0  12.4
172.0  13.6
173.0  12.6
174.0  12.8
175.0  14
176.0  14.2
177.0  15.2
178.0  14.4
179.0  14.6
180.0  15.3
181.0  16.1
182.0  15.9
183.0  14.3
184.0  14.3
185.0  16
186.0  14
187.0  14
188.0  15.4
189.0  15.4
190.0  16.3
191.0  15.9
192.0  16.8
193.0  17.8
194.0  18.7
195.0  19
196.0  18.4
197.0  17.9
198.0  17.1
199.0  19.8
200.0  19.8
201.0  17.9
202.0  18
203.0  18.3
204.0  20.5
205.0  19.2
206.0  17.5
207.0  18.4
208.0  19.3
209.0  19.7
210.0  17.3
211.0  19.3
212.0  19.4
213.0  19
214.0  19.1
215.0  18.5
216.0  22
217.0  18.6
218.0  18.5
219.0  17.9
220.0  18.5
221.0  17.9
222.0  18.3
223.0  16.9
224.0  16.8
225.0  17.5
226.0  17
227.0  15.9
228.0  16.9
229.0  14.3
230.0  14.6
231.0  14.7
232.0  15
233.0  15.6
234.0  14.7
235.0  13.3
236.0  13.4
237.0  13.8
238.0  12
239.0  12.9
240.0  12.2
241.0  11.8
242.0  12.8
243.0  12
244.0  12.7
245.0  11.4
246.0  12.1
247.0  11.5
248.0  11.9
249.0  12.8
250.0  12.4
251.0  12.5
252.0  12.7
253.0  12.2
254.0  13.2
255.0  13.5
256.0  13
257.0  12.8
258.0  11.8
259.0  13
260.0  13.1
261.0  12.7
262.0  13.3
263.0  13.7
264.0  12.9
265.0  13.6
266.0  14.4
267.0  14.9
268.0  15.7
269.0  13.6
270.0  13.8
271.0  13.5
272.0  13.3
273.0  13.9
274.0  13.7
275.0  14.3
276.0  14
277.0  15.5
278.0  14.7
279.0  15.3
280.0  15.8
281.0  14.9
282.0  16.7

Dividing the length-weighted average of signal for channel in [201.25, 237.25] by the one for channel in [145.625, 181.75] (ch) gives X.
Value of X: 1.35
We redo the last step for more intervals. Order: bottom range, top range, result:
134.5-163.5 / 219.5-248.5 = 1.16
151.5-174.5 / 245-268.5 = 1.05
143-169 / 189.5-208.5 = 1.49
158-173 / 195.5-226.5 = 1.50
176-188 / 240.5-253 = 0.82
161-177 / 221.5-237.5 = 1.23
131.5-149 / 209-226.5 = 1.47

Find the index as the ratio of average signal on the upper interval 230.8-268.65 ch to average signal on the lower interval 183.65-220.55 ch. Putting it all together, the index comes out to 0.73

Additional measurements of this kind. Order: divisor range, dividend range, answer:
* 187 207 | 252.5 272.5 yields 0.75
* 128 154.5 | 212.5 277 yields 1.17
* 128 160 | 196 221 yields 1.51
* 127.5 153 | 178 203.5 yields 1.34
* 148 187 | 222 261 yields 1.04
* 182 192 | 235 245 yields 0.83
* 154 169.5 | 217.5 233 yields 1.36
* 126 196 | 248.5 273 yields 0.99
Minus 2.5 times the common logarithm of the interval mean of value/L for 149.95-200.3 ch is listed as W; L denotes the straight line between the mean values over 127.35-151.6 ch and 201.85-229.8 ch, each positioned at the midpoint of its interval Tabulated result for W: 0.064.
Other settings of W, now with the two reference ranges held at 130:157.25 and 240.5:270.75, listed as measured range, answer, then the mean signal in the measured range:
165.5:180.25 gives -0.06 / 13.3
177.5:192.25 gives -0.20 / 15.2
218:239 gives -0.22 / 15.7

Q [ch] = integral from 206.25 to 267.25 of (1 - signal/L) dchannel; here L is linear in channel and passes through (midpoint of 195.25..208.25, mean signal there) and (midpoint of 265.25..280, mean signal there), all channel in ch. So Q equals 5.93 ch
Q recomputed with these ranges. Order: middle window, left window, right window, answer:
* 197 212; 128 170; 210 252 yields -4.55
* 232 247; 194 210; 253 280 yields 2.75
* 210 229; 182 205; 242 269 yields -3.38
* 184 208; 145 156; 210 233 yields -2.82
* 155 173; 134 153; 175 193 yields 1.92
